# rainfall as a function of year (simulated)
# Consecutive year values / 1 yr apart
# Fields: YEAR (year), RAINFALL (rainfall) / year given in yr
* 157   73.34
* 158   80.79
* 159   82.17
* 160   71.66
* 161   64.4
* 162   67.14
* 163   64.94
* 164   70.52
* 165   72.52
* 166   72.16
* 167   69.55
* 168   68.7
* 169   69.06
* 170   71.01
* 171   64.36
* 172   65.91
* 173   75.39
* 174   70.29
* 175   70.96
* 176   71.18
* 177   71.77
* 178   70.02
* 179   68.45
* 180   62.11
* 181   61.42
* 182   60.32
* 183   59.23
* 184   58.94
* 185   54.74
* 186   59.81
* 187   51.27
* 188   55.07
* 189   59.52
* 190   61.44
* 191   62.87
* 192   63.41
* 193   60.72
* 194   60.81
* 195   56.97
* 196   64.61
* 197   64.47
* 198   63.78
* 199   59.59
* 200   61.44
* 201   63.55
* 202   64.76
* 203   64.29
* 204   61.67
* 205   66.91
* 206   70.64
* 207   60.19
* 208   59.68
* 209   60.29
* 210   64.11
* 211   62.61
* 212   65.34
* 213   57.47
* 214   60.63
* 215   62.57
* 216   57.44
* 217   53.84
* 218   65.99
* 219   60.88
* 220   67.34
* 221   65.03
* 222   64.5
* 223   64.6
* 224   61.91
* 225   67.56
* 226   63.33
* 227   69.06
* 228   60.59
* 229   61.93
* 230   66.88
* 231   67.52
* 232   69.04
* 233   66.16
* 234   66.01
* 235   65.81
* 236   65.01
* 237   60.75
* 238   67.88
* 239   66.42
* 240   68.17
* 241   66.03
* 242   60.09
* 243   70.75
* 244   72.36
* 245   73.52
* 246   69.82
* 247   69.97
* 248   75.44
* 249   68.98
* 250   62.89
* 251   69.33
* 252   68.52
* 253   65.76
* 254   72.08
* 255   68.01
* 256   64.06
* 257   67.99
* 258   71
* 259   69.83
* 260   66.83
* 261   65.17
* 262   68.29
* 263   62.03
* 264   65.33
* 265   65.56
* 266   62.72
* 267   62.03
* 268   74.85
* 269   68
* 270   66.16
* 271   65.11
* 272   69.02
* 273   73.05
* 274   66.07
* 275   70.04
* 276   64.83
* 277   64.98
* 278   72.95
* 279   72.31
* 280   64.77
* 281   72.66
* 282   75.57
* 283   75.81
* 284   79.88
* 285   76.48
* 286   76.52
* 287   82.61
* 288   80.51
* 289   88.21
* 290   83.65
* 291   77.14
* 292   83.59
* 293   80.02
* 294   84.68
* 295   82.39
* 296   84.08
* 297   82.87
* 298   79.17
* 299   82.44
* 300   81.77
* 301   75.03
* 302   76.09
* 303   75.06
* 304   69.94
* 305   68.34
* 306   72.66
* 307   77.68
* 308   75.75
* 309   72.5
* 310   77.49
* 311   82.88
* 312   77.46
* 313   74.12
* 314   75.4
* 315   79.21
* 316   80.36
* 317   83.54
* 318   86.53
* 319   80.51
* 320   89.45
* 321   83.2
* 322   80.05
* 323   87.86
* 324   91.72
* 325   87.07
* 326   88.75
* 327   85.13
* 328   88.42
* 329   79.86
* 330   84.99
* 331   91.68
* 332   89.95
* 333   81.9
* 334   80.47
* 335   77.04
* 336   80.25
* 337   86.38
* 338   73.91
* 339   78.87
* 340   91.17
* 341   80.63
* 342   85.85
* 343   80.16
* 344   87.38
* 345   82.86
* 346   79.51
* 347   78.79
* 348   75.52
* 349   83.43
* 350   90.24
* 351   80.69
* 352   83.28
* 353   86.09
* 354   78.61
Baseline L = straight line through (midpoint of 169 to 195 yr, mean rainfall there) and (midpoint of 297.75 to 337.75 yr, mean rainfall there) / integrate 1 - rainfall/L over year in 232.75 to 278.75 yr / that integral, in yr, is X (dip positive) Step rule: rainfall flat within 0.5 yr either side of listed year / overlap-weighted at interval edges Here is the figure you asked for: 3.43 yr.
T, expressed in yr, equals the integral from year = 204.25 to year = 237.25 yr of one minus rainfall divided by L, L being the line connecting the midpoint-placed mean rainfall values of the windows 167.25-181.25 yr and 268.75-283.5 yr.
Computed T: 2.6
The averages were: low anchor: 68.8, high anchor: 69.4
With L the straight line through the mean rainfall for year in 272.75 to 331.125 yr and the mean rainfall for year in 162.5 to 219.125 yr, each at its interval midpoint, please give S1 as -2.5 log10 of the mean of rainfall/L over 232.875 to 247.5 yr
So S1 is 0.05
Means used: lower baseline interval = 63.7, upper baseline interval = 78.9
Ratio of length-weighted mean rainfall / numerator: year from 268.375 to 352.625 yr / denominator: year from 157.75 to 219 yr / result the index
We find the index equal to 1.23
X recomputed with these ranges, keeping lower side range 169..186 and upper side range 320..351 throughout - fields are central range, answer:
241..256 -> 1.0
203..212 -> 0.8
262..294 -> 2.0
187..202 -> 1.5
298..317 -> 0.9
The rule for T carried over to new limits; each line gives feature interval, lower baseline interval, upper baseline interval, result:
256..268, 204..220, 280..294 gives 1.2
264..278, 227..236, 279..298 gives 1.5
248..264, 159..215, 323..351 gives 1.3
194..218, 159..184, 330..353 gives 3.0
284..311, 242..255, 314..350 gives -0.4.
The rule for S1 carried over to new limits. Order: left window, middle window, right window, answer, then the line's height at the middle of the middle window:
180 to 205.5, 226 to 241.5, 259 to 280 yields -0.02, 64.3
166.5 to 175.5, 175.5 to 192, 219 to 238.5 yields 0.11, 68.5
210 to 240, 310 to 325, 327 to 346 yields -0.03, 80.1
